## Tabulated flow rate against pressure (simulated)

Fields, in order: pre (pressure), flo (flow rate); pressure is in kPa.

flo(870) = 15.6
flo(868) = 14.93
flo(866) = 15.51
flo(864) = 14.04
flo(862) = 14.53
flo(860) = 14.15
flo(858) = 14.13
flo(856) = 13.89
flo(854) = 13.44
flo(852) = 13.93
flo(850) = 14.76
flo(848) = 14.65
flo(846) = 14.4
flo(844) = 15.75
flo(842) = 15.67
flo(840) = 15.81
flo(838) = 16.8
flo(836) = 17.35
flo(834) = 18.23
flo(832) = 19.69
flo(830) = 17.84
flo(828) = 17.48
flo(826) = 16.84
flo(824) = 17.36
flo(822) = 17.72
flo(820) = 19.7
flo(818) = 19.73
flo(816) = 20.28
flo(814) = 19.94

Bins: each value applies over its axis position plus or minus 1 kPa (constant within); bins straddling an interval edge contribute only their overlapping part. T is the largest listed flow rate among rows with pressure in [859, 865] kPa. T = 14.53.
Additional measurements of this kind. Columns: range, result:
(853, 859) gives 14.13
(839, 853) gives 15.81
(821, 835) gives 19.69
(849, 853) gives 14.76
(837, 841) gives 16.8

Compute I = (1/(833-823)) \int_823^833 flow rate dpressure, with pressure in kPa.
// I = 17.8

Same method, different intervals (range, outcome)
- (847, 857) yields 14.1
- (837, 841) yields 16.3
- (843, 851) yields 14.9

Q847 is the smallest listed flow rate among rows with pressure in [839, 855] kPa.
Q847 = 13.44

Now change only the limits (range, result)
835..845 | 15.67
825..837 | 16.84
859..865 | 14.04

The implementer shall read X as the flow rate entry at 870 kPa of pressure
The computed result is 15.6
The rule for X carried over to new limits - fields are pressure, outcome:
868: 14.93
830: 17.84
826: 16.84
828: 17.48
